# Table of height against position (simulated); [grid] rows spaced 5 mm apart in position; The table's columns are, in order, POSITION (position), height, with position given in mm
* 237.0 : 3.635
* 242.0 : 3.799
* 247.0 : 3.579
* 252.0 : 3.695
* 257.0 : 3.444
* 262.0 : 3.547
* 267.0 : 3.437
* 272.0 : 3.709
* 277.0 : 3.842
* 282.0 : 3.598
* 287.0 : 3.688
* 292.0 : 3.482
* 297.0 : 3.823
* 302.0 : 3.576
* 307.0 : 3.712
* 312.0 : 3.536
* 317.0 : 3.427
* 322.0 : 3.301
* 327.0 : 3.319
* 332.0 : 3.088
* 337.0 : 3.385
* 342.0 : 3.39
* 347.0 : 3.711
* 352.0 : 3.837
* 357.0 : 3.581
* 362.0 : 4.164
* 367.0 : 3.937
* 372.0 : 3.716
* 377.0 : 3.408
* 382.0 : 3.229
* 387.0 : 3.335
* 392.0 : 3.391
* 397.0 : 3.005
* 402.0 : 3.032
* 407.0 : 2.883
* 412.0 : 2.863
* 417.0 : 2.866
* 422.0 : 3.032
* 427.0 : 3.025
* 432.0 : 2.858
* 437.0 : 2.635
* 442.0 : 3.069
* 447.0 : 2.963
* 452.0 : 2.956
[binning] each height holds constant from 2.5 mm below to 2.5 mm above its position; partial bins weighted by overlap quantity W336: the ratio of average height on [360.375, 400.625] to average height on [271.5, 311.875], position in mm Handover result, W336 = 1.0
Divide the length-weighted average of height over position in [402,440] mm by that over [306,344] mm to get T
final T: 0.86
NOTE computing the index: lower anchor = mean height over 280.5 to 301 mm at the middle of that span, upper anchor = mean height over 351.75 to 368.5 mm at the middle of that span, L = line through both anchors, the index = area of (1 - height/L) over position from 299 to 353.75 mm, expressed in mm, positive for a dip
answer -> 4.2 mm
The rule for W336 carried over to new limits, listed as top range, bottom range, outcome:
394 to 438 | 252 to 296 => 0.81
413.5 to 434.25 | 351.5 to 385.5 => 0.80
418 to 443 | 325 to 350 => 0.86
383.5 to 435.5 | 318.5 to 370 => 0.85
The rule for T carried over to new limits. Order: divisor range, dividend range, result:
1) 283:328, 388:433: 0.85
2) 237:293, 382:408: 0.87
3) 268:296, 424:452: 0.80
